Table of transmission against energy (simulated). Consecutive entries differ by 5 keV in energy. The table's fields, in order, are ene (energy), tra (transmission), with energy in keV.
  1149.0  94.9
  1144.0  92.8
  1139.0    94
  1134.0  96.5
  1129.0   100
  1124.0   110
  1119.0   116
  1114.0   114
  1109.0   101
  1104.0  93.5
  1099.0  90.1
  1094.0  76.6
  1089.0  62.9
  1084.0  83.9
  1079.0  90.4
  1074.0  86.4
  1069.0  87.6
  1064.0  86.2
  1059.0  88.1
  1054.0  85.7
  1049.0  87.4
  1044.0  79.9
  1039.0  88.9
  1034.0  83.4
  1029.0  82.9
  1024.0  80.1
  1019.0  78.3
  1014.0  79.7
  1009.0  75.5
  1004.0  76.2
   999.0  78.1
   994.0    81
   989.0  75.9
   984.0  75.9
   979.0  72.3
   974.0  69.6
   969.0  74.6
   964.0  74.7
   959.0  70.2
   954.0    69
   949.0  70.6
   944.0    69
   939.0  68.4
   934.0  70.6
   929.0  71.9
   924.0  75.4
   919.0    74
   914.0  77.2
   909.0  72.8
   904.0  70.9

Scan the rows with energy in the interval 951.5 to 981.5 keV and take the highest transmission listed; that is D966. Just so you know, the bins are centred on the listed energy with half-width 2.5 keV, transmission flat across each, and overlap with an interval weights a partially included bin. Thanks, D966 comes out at 74.7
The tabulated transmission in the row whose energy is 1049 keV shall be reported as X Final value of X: 87.4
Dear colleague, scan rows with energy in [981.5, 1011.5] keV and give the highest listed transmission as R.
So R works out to 81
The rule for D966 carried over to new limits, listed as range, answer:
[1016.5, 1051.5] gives 88.9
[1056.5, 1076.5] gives 88.1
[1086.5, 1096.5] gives 76.6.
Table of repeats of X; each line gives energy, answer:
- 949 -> 70.6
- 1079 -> 90.4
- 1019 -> 78.3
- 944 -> 69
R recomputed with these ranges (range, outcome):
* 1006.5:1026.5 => 80.1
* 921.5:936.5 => 75.4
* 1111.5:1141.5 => 116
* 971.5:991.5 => 75.9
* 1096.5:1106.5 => 93.5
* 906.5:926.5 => 77.2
